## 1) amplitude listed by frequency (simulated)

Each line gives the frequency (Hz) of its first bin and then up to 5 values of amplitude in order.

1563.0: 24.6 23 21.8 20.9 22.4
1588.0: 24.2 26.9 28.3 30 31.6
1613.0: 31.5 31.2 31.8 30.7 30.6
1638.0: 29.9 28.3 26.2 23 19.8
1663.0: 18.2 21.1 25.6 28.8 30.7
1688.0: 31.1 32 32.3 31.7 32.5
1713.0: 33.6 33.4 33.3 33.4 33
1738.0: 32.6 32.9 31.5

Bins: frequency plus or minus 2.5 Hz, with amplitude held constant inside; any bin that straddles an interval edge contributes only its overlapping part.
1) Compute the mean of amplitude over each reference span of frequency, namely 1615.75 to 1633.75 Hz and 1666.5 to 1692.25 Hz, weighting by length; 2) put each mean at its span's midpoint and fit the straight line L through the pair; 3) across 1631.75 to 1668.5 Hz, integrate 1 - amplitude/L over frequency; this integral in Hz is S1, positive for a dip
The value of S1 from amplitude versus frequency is 6.3 Hz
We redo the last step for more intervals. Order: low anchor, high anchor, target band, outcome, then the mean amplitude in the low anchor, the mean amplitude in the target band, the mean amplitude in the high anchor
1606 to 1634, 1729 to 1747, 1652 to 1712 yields 8.6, 31.3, 27.5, 32.8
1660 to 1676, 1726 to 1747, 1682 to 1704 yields -4.9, 21.8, 31.6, 32.9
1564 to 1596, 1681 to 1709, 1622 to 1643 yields -2.5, 23.3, 30.4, 31.7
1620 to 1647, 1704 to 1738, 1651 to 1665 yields 4.8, 30.1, 20.3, 33.1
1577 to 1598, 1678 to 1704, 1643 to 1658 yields 2.2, 24.4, 24.4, 31.3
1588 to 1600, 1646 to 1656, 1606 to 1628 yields -4.8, 26.9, 31.4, 24.3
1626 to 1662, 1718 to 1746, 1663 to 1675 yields 2.6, 26.5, 22.2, 33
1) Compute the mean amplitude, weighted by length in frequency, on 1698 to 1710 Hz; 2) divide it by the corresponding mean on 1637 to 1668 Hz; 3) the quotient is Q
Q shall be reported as 1.4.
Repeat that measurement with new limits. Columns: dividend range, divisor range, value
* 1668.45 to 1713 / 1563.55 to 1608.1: 1.21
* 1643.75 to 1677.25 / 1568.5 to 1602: 0.95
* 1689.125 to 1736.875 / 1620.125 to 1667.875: 1.25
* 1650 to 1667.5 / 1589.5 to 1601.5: 0.75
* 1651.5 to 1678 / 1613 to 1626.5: 0.71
